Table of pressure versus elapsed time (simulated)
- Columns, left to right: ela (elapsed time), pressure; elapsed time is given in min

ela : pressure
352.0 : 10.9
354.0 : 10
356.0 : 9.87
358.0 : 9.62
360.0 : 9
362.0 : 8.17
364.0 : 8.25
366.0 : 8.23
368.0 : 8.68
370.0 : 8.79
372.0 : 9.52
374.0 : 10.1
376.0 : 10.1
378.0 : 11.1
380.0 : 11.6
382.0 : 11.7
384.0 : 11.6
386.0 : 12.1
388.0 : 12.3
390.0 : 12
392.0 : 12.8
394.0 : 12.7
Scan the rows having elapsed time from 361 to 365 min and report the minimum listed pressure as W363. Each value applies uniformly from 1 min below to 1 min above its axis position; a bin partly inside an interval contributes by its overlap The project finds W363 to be 8.17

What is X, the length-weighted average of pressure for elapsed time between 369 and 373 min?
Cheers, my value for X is 9.15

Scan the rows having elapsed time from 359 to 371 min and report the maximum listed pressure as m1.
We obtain 9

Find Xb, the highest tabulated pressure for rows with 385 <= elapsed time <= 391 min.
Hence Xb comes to 12.3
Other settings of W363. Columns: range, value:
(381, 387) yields 11.6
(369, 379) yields 8.79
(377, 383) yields 11.1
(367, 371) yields 8.68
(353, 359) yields 9.62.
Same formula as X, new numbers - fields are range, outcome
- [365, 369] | 8.46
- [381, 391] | 11.9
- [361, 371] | 8.42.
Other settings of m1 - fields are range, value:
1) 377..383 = 11.7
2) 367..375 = 10.1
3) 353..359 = 10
